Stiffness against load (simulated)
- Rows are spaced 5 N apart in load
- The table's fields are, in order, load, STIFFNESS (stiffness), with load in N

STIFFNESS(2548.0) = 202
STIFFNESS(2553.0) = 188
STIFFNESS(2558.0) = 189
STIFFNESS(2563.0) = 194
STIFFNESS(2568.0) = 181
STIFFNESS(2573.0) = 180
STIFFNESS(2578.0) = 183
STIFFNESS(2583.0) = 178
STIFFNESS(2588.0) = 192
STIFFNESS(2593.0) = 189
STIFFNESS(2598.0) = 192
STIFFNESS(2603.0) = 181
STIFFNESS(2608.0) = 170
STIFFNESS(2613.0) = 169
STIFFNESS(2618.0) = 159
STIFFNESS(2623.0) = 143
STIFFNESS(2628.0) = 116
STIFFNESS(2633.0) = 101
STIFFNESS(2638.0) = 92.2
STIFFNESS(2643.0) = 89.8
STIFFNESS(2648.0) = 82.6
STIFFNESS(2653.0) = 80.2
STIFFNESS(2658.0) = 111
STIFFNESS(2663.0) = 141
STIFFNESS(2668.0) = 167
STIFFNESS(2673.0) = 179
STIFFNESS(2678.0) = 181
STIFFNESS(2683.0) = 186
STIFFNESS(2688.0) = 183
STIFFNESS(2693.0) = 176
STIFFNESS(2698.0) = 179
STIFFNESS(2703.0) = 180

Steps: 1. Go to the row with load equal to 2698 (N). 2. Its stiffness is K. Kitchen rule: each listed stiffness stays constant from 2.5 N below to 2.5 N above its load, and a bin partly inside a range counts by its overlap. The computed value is 179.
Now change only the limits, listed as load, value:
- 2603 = 181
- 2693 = 176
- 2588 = 192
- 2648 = 82.6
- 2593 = 189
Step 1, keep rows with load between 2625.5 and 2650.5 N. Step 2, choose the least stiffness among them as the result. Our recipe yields 82.6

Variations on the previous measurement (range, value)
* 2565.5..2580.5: 180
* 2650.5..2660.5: 80.2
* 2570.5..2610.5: 170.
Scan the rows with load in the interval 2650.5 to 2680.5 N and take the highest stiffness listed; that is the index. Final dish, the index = 181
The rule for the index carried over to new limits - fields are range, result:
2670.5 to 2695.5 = 186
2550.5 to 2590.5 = 194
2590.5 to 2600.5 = 192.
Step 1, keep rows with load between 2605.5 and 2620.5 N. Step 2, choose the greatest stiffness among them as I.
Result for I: 170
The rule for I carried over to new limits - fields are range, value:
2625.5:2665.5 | 141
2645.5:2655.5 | 82.6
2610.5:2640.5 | 169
